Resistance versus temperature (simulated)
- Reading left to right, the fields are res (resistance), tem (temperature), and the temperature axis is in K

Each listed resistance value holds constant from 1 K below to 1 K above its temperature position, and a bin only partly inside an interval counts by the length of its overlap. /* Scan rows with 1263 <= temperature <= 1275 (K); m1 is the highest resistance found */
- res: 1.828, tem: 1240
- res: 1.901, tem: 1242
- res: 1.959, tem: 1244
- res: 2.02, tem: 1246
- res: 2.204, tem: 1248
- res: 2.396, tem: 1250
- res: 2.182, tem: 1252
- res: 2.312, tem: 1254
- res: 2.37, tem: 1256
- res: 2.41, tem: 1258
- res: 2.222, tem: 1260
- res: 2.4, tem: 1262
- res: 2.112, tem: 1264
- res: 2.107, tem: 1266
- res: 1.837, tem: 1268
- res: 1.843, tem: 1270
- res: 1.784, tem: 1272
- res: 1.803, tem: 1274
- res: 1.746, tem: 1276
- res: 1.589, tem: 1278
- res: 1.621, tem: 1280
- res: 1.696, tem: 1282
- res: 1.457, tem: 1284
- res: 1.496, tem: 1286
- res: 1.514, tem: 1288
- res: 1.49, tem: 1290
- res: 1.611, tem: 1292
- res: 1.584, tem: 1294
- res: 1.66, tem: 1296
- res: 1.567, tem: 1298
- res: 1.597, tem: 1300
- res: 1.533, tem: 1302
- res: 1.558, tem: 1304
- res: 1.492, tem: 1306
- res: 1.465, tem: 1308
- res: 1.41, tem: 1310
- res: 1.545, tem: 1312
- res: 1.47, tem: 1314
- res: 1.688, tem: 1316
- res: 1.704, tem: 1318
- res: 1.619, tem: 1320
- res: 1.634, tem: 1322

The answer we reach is 2.112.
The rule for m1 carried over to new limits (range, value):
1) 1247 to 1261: 2.41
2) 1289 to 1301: 1.66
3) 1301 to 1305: 1.558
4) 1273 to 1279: 1.803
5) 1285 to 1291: 1.514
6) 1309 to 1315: 1.545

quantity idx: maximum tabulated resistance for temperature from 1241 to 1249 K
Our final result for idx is 2.204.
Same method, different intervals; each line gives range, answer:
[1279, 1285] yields 1.696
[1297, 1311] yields 1.597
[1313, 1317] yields 1.688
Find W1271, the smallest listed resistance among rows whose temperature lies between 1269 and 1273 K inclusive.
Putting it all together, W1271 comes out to 1.784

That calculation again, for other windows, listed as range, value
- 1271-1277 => 1.746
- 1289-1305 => 1.49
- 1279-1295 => 1.457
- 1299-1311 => 1.41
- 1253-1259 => 2.312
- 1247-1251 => 2.204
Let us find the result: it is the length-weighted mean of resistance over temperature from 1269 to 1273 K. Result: 1.81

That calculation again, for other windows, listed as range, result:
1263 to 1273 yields 1.94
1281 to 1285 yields 1.58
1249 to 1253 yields 2.29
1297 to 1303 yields 1.57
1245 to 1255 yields 2.22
